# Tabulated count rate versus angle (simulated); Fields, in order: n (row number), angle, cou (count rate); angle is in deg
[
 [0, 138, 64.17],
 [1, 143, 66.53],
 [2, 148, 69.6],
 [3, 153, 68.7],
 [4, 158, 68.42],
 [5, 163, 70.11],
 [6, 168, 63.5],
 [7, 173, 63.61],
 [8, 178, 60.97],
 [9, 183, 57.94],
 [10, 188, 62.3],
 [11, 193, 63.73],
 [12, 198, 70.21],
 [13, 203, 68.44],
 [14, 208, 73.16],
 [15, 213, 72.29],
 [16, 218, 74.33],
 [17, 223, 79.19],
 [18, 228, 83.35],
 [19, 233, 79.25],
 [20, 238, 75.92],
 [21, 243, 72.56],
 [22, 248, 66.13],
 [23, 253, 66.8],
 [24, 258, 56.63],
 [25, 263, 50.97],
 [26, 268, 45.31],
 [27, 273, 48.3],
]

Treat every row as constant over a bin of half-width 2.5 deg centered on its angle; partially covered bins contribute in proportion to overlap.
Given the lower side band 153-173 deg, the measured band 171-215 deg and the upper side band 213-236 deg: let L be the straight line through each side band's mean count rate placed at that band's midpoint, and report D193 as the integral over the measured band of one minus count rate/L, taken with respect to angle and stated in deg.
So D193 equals 4.1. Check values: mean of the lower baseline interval 67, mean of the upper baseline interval 78.2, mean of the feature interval 65.8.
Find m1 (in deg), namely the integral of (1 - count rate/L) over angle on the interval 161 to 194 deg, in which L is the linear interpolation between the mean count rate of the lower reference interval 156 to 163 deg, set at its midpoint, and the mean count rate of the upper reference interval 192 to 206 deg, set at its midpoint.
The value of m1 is 2.67 deg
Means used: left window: 69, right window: 68.1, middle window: 63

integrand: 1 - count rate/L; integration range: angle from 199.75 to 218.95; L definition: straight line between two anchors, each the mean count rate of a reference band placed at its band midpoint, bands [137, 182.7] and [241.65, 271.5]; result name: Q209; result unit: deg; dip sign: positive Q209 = -2.9 deg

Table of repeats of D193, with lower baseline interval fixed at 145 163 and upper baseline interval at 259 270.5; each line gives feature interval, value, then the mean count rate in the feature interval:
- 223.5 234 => -4.8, 81.2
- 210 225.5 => -4.7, 75.2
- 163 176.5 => 0.3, 64.6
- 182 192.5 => 0.3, 61.1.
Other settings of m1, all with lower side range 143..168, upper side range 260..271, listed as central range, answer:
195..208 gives -2.13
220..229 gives -3.97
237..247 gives -3.79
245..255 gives -3.01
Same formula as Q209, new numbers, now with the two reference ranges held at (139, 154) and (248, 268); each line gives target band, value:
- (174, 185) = 0.80 deg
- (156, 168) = -0.31 deg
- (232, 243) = -3.11 deg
